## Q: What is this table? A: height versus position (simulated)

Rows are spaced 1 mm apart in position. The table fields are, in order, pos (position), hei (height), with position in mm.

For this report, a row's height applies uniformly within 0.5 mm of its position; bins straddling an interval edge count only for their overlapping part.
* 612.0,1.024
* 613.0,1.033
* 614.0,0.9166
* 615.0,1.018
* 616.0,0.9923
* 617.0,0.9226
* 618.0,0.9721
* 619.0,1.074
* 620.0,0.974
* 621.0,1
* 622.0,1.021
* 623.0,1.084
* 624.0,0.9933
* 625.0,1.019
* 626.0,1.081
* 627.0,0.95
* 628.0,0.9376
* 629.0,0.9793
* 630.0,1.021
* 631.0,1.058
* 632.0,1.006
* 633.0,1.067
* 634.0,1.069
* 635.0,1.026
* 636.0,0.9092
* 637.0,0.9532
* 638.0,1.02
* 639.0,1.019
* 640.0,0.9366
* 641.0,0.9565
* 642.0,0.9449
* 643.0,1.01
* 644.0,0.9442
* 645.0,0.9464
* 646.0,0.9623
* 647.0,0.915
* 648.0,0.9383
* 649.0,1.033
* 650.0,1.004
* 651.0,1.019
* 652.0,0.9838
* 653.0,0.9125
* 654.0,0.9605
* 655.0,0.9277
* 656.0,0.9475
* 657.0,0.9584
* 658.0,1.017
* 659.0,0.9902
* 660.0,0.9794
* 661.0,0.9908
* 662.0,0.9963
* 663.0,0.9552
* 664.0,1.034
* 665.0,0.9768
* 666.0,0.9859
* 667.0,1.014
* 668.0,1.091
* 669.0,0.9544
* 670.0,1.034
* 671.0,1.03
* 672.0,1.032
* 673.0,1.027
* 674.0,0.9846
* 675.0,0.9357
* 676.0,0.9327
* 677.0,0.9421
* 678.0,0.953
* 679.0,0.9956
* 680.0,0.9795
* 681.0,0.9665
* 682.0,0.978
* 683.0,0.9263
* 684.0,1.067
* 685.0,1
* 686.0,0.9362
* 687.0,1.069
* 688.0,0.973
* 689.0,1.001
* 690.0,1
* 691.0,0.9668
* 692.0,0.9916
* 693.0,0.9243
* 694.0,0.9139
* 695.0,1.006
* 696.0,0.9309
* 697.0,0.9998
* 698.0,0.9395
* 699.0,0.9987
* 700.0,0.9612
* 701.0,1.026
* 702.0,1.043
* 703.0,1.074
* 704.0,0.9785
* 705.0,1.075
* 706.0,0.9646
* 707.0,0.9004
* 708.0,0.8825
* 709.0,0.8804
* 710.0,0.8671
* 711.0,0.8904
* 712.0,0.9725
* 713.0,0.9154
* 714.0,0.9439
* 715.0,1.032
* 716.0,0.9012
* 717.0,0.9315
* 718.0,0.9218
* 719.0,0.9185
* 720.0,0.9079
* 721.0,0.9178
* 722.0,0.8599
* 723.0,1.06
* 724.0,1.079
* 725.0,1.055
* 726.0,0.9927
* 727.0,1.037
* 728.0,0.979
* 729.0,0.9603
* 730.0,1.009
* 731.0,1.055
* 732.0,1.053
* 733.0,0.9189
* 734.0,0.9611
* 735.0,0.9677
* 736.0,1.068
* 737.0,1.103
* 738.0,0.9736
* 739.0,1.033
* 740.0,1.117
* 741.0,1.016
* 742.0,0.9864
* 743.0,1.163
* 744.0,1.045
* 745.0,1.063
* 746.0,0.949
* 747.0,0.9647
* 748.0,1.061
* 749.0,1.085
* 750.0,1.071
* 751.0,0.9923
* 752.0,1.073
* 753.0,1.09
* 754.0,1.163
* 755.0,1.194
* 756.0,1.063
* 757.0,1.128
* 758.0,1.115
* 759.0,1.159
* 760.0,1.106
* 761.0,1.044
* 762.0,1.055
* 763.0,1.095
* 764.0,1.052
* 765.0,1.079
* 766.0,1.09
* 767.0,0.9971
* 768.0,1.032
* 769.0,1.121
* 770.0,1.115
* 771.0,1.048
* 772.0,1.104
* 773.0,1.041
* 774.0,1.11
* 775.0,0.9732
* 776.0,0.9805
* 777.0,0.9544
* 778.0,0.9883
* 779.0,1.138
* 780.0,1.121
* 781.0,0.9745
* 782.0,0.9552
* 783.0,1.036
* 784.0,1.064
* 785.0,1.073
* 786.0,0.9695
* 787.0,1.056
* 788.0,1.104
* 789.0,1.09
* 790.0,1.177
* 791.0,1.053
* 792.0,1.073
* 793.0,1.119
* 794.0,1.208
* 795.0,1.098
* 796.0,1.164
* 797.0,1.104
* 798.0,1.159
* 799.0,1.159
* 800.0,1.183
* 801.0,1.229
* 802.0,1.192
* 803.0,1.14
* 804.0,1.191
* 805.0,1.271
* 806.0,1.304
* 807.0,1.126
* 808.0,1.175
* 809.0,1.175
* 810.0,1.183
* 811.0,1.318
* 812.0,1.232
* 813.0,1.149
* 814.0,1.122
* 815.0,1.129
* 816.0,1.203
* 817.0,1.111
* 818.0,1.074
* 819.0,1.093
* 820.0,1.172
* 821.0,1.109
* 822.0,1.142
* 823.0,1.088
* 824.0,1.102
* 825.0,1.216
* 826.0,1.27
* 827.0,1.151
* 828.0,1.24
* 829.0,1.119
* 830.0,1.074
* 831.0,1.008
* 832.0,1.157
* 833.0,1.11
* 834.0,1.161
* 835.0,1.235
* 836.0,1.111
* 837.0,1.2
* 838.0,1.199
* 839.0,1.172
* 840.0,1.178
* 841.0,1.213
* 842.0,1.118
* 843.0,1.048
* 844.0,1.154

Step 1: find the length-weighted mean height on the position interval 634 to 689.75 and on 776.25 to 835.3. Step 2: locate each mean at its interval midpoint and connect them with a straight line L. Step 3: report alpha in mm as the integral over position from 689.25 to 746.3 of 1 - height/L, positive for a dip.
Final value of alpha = 3.08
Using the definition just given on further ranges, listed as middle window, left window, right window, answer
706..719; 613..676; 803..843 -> 1.65 mm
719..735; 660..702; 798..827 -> 0.99 mm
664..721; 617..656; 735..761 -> 3.12 mm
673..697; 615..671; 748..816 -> 1.20 mm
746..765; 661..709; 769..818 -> -0.16 mm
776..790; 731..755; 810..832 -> 0.70 mm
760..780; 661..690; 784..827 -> 0.90 mm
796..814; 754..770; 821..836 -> -1.02 mm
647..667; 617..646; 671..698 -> 0.19 mm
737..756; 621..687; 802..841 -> 0.47 mm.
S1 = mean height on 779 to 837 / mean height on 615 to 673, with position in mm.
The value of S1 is 1.1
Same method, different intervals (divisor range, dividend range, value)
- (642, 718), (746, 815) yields 1.13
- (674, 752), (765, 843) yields 1.14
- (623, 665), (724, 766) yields 1.07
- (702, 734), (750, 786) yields 1.10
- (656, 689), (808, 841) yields 1.17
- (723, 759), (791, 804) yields 1.10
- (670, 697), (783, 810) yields 1.16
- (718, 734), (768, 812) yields 1.13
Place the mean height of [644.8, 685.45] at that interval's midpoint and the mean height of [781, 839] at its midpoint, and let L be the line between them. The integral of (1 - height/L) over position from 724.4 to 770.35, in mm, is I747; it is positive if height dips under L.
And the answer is 0.8 mm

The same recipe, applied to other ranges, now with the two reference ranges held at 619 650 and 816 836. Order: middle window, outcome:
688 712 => 1.8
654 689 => 1.2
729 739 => 0.6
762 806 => 0.6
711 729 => 1.6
